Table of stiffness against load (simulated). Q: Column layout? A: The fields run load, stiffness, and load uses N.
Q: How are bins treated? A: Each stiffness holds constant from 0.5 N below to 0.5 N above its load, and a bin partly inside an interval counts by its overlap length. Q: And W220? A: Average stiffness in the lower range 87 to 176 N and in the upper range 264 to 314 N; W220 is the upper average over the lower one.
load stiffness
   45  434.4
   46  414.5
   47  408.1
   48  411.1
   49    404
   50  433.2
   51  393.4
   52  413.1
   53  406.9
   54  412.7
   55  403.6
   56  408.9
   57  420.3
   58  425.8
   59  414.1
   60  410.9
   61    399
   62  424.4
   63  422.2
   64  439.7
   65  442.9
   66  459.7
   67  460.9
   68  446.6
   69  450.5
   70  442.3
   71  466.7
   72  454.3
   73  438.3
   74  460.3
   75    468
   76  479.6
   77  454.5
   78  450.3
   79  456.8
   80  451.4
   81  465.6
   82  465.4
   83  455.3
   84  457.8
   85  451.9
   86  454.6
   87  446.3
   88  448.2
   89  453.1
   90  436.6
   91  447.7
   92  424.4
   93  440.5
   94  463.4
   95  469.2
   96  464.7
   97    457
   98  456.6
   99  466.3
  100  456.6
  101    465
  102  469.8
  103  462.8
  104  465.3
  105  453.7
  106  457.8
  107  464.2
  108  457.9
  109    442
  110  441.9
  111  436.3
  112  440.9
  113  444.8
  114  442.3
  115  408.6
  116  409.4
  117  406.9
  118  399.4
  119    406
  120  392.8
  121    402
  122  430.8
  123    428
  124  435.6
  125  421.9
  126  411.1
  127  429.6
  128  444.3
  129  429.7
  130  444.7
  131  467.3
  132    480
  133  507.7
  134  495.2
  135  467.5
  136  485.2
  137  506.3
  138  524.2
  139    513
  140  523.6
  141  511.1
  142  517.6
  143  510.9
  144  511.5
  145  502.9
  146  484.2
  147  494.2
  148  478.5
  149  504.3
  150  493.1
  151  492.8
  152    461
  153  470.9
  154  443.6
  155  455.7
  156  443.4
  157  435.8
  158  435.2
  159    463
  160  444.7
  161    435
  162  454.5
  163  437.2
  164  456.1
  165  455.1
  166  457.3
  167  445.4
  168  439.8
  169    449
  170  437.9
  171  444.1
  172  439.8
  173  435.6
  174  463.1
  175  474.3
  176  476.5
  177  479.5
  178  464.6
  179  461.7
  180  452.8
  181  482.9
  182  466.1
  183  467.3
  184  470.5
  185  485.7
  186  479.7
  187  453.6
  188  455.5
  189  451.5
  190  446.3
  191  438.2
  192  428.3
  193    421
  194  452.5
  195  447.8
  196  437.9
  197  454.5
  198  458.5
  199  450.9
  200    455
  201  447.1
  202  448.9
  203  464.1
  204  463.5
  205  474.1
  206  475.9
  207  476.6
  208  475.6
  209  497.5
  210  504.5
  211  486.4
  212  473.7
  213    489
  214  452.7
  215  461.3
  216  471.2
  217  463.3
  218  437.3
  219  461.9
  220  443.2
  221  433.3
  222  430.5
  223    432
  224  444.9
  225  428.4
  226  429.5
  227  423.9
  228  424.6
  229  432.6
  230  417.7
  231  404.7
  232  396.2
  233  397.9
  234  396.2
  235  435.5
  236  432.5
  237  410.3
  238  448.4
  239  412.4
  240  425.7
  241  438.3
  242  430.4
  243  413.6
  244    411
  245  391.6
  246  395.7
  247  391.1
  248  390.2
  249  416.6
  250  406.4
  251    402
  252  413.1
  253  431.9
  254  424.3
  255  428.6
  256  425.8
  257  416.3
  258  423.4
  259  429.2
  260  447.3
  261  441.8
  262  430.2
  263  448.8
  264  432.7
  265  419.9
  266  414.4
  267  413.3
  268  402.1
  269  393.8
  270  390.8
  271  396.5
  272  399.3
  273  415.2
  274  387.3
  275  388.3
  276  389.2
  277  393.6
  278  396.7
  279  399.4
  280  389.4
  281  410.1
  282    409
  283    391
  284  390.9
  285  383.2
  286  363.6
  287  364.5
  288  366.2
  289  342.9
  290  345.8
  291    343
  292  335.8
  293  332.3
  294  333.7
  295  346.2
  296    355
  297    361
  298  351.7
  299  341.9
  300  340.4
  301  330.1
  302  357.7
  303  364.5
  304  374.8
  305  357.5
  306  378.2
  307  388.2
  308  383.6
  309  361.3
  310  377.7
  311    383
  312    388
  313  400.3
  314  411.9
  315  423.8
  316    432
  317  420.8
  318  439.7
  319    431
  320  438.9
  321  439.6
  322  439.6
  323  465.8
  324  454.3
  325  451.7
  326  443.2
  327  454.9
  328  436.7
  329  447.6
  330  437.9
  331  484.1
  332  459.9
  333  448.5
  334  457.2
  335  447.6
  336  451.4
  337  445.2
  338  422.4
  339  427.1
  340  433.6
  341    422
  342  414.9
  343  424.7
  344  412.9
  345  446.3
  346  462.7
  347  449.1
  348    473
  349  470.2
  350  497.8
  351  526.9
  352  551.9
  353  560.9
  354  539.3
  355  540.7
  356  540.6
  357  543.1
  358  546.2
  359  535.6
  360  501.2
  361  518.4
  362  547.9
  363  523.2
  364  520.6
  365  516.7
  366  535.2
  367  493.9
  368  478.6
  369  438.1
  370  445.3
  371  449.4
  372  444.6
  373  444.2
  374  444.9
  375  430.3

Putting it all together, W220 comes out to 0.8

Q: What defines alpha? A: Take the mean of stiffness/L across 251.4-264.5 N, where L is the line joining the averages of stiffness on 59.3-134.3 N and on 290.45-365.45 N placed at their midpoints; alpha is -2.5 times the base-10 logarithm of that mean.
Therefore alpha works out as 0.02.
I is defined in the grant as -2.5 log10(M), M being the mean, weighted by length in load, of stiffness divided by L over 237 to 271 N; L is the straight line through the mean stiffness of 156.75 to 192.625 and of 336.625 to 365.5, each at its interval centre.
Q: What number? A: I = 0.13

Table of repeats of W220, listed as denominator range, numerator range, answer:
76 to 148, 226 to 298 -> 0.88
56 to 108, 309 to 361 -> 1.02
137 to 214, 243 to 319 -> 0.84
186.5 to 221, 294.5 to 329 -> 0.87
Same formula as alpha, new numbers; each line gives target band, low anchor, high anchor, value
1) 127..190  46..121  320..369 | -0.044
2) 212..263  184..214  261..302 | -0.008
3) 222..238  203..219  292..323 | 0.083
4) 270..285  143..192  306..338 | 0.111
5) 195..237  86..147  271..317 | -0.092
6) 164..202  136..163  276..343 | 0.021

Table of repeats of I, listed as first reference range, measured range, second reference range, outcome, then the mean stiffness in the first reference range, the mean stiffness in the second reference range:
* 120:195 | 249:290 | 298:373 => 0.12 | 462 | 449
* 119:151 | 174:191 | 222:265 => -0.04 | 472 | 421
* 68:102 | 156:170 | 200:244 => 0.01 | 455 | 444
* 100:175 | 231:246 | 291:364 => 0.07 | 457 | 435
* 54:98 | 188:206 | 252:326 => -0.08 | 445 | 396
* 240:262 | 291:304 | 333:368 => 0.28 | 418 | 488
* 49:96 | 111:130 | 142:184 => 0.08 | 441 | 464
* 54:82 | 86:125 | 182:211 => 0.01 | 441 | 461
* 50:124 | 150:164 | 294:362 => -0.03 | 441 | 437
